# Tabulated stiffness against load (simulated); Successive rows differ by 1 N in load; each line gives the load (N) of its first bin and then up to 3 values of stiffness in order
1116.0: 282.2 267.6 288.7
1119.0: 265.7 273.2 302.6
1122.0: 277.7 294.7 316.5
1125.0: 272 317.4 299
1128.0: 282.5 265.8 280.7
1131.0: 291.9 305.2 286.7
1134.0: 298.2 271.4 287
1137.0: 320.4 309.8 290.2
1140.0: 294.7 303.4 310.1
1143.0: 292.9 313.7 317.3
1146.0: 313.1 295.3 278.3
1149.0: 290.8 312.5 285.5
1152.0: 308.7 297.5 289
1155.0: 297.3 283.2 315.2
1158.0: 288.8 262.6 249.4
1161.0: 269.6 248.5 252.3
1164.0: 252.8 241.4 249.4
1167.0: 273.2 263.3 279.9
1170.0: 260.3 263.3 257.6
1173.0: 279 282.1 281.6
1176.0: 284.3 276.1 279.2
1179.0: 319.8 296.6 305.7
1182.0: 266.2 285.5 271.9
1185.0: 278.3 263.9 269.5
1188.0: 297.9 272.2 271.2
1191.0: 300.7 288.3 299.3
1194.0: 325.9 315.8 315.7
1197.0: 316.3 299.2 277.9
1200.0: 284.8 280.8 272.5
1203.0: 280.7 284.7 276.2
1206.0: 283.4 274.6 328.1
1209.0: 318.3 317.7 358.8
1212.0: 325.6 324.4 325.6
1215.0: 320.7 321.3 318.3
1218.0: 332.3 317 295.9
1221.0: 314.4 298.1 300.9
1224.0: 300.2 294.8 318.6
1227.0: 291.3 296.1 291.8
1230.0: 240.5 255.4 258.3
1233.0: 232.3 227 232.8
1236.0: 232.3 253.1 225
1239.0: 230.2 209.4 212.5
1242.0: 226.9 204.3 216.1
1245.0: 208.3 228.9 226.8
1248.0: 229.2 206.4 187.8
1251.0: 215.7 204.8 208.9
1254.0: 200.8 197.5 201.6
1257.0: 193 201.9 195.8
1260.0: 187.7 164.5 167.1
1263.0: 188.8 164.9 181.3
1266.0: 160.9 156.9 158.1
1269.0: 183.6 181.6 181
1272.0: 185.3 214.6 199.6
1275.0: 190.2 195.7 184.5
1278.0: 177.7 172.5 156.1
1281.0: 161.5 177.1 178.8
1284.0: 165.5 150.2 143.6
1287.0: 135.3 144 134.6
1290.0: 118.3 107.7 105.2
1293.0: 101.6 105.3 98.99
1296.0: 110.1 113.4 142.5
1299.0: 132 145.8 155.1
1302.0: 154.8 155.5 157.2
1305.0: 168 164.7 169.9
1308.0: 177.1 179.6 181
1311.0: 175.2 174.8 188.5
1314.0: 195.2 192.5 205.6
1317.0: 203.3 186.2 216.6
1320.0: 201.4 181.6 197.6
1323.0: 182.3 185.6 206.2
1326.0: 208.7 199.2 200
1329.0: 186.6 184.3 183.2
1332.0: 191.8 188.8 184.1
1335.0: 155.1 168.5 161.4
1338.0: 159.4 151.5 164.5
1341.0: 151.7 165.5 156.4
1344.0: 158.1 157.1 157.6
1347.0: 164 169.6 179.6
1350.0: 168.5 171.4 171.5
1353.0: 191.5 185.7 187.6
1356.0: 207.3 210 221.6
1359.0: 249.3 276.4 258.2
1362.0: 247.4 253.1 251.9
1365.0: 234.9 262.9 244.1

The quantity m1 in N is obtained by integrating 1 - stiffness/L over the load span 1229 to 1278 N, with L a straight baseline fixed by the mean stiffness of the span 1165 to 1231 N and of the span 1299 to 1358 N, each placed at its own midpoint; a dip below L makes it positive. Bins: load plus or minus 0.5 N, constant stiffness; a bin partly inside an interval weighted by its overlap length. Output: 7.9 N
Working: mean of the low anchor 292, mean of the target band 205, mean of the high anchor 178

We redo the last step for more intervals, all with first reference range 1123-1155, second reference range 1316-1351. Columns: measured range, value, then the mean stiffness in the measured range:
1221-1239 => -1.9 N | 268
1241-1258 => 1.5 N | 210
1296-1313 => 3.3 N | 159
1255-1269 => 2.7 N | 180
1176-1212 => -4.1 N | 293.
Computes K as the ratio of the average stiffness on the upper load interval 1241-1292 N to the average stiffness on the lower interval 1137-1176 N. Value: 0.64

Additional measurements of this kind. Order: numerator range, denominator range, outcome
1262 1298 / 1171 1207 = 0.55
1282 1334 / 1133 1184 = 0.58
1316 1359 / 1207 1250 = 0.67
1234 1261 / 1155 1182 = 0.78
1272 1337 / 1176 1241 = 0.59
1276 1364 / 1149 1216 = 0.60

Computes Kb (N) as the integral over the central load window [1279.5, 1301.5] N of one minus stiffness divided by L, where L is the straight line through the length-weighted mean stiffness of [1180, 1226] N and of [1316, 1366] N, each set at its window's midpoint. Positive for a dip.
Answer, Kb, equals 9.15 N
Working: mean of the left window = 300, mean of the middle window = 136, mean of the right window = 193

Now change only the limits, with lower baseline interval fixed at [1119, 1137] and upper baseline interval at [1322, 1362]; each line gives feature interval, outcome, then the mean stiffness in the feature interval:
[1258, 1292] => 7.9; 168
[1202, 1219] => -4.2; 311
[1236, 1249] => 0.7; 222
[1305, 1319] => 1.1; 185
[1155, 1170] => 0.3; 267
